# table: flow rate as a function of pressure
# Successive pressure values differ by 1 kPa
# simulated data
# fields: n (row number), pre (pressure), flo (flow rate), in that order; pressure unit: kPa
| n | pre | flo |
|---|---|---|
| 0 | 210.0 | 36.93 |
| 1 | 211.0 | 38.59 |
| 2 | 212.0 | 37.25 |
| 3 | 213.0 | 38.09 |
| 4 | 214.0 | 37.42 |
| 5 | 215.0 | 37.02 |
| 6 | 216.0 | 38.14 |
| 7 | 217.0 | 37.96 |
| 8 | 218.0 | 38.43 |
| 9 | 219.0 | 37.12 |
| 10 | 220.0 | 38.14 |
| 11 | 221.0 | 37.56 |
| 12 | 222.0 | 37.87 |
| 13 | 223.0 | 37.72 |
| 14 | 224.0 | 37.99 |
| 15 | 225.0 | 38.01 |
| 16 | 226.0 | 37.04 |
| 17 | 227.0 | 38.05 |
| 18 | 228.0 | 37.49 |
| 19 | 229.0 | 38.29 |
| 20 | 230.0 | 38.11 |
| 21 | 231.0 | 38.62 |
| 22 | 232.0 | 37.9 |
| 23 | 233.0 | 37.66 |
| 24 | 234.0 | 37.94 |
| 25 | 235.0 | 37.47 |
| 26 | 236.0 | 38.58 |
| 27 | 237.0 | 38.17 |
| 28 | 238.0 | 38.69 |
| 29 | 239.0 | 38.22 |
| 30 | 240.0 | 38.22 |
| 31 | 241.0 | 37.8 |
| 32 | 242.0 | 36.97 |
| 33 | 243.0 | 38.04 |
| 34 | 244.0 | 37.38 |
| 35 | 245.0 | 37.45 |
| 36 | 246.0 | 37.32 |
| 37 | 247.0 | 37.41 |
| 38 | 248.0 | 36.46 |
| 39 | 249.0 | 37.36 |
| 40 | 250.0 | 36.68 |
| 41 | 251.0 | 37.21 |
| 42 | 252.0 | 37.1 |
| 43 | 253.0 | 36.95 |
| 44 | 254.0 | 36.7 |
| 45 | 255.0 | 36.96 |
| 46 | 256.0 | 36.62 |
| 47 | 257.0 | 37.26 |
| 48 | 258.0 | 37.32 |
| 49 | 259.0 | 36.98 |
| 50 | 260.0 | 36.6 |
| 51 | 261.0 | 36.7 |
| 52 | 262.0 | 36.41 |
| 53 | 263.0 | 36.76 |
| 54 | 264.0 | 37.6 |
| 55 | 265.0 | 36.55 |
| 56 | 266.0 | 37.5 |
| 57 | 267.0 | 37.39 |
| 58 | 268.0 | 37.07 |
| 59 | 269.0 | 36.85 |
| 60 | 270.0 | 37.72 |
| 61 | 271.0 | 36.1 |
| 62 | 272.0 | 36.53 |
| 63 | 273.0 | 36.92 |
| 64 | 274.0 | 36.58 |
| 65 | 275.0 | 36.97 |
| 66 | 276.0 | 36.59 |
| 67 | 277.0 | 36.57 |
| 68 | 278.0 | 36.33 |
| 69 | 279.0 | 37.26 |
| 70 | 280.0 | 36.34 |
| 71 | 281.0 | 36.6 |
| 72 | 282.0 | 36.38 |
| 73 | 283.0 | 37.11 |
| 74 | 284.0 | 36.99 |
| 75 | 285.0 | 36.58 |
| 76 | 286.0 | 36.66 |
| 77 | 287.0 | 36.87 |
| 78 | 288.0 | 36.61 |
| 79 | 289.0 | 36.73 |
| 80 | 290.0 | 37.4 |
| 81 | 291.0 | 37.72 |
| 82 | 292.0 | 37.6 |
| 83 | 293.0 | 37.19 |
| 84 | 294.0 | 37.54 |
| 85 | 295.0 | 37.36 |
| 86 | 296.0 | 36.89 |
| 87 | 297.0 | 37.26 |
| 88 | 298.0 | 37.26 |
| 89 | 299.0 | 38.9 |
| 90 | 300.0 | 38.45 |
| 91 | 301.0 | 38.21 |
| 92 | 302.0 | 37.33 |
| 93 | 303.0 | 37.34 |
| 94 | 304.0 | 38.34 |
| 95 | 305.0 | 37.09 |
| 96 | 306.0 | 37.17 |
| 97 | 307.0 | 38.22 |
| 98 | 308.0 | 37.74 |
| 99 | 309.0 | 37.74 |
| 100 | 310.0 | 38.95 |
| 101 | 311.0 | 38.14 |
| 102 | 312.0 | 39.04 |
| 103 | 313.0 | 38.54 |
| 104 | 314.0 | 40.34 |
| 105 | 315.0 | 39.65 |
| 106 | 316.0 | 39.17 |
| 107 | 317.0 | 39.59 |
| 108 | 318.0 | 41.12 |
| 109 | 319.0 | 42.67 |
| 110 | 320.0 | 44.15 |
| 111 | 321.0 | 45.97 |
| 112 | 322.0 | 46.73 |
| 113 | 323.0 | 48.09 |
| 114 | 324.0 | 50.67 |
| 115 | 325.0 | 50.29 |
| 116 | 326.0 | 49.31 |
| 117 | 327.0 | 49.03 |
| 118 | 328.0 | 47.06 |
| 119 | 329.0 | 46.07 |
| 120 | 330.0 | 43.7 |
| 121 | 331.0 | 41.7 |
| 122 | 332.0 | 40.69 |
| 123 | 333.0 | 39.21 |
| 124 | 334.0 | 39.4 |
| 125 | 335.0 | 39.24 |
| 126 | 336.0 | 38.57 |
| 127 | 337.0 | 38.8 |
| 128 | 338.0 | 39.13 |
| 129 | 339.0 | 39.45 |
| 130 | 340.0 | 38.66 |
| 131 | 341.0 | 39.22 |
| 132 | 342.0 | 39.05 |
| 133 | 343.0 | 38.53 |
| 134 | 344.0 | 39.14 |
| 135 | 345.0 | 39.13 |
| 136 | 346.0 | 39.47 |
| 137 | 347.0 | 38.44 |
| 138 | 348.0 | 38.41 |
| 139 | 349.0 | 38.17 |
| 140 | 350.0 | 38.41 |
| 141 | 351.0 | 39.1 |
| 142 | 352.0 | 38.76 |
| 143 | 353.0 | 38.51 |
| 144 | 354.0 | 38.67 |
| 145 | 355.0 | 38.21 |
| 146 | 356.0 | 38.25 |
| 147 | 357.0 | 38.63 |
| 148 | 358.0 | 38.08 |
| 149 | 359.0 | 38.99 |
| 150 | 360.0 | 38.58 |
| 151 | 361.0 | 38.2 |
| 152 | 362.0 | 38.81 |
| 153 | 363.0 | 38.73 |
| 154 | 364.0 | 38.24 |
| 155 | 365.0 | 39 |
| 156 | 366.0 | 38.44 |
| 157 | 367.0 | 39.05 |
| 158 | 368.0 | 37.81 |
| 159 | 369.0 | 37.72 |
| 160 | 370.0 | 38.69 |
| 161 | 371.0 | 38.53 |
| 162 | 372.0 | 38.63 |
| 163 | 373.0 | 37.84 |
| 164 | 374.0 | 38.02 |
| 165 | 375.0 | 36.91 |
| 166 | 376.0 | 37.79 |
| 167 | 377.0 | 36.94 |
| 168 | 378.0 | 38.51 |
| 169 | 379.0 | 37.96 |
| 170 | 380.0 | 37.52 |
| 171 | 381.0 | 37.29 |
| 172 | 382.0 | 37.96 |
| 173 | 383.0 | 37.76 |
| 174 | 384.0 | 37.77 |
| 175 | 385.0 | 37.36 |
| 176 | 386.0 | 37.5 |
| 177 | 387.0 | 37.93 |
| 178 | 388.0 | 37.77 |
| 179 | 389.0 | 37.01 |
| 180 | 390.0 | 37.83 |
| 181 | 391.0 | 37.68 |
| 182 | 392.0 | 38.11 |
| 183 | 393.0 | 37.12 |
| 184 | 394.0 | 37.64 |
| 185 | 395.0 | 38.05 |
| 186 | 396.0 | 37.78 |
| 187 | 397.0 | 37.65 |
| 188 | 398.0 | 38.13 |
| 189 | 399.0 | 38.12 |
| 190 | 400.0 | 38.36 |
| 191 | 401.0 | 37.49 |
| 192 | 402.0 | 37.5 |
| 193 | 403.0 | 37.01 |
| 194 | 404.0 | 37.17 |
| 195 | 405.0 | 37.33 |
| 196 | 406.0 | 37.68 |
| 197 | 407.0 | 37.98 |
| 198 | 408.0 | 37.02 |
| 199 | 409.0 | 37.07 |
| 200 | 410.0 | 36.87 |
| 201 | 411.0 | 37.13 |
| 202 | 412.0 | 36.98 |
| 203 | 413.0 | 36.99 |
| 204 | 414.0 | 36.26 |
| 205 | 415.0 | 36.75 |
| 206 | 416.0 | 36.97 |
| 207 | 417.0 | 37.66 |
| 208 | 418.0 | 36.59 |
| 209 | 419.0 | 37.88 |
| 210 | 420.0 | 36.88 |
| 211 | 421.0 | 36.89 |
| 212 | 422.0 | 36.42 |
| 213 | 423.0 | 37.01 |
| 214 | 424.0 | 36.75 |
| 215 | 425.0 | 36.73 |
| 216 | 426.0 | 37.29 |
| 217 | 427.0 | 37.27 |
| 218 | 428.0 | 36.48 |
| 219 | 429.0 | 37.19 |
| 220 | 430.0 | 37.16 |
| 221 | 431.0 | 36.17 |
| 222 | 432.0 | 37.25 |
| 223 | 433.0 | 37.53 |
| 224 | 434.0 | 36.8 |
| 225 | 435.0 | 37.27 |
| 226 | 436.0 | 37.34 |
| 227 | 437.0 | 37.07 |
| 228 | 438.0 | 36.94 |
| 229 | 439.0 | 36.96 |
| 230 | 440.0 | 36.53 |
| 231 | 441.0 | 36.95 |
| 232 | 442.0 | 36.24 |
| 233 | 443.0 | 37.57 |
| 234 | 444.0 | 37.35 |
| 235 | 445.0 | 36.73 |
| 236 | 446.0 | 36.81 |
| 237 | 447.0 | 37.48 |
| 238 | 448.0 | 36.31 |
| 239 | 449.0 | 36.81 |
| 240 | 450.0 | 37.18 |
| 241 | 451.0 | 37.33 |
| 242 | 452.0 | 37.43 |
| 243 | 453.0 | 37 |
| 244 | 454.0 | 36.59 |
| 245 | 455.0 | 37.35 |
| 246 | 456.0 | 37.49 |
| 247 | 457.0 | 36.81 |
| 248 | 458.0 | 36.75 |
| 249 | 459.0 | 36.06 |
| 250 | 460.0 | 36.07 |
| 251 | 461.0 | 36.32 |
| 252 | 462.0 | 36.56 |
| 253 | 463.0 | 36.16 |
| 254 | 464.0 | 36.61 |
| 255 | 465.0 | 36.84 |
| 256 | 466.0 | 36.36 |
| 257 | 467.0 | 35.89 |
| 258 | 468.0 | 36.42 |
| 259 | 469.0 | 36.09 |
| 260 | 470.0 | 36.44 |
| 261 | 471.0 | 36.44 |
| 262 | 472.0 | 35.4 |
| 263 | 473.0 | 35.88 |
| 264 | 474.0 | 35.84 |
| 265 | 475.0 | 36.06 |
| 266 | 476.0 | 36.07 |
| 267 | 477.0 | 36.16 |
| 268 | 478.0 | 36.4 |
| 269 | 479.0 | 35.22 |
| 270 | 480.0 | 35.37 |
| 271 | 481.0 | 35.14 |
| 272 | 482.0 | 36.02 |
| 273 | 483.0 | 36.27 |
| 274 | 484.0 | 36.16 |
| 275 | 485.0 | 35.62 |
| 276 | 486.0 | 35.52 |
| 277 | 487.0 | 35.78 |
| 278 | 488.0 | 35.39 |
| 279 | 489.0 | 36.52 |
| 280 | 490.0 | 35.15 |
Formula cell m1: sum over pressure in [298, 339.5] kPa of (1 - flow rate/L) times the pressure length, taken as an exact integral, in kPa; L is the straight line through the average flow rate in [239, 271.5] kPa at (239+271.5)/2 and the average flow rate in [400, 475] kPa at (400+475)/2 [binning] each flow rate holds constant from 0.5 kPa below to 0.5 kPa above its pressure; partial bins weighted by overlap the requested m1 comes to -4.7 kPa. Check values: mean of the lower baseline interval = 37.1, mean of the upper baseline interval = 36.9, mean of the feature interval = 41.2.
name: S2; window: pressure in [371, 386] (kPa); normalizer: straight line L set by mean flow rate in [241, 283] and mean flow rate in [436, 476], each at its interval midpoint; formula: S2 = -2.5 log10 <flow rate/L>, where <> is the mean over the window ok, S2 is -0.03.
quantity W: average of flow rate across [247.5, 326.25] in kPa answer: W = 38.4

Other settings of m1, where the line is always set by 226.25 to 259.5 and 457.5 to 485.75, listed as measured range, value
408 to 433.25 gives -0.4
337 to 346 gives -0.5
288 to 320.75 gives -1.2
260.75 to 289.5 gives 0.4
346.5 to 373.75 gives -1.2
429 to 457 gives -0.6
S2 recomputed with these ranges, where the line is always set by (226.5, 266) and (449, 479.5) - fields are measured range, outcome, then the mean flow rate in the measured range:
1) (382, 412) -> -0.02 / 37.6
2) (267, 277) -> 0.01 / 36.8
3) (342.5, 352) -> -0.05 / 38.8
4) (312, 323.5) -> -0.14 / 42.2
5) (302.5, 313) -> -0.02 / 38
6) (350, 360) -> -0.05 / 38.6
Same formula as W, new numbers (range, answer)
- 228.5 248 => 37.9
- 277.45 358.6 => 39.5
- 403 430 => 37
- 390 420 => 37.4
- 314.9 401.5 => 39.6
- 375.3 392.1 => 37.7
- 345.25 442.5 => 37.7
